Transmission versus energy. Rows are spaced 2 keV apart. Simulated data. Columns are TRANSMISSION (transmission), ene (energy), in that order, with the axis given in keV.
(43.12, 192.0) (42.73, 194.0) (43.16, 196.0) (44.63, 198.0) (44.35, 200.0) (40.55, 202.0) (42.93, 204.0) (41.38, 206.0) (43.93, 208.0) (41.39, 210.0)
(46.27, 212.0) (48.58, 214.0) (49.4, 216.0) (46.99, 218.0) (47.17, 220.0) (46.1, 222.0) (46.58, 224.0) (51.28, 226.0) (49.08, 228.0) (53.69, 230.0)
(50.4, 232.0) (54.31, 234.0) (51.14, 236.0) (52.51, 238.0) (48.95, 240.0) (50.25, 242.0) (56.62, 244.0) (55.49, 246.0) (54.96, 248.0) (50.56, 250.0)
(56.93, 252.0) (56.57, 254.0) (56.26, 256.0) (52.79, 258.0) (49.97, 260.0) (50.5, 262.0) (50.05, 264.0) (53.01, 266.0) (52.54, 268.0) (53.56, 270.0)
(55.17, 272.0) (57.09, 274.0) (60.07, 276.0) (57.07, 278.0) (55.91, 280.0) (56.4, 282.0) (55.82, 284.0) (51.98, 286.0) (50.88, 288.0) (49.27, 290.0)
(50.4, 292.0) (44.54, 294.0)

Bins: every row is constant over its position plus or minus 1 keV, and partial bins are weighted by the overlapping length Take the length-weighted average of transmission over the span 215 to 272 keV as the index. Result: 51.8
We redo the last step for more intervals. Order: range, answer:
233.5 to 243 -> 51.3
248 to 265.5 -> 53.1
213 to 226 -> 47.8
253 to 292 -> 53.9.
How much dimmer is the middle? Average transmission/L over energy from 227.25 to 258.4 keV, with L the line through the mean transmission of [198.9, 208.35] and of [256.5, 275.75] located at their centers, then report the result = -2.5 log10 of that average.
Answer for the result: -0.09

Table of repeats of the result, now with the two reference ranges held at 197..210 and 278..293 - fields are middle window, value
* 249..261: -0.09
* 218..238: -0.09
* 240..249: -0.12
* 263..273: -0.04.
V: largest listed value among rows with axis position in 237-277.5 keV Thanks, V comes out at 60.07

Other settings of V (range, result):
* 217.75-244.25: 56.62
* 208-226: 51.28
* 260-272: 55.17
